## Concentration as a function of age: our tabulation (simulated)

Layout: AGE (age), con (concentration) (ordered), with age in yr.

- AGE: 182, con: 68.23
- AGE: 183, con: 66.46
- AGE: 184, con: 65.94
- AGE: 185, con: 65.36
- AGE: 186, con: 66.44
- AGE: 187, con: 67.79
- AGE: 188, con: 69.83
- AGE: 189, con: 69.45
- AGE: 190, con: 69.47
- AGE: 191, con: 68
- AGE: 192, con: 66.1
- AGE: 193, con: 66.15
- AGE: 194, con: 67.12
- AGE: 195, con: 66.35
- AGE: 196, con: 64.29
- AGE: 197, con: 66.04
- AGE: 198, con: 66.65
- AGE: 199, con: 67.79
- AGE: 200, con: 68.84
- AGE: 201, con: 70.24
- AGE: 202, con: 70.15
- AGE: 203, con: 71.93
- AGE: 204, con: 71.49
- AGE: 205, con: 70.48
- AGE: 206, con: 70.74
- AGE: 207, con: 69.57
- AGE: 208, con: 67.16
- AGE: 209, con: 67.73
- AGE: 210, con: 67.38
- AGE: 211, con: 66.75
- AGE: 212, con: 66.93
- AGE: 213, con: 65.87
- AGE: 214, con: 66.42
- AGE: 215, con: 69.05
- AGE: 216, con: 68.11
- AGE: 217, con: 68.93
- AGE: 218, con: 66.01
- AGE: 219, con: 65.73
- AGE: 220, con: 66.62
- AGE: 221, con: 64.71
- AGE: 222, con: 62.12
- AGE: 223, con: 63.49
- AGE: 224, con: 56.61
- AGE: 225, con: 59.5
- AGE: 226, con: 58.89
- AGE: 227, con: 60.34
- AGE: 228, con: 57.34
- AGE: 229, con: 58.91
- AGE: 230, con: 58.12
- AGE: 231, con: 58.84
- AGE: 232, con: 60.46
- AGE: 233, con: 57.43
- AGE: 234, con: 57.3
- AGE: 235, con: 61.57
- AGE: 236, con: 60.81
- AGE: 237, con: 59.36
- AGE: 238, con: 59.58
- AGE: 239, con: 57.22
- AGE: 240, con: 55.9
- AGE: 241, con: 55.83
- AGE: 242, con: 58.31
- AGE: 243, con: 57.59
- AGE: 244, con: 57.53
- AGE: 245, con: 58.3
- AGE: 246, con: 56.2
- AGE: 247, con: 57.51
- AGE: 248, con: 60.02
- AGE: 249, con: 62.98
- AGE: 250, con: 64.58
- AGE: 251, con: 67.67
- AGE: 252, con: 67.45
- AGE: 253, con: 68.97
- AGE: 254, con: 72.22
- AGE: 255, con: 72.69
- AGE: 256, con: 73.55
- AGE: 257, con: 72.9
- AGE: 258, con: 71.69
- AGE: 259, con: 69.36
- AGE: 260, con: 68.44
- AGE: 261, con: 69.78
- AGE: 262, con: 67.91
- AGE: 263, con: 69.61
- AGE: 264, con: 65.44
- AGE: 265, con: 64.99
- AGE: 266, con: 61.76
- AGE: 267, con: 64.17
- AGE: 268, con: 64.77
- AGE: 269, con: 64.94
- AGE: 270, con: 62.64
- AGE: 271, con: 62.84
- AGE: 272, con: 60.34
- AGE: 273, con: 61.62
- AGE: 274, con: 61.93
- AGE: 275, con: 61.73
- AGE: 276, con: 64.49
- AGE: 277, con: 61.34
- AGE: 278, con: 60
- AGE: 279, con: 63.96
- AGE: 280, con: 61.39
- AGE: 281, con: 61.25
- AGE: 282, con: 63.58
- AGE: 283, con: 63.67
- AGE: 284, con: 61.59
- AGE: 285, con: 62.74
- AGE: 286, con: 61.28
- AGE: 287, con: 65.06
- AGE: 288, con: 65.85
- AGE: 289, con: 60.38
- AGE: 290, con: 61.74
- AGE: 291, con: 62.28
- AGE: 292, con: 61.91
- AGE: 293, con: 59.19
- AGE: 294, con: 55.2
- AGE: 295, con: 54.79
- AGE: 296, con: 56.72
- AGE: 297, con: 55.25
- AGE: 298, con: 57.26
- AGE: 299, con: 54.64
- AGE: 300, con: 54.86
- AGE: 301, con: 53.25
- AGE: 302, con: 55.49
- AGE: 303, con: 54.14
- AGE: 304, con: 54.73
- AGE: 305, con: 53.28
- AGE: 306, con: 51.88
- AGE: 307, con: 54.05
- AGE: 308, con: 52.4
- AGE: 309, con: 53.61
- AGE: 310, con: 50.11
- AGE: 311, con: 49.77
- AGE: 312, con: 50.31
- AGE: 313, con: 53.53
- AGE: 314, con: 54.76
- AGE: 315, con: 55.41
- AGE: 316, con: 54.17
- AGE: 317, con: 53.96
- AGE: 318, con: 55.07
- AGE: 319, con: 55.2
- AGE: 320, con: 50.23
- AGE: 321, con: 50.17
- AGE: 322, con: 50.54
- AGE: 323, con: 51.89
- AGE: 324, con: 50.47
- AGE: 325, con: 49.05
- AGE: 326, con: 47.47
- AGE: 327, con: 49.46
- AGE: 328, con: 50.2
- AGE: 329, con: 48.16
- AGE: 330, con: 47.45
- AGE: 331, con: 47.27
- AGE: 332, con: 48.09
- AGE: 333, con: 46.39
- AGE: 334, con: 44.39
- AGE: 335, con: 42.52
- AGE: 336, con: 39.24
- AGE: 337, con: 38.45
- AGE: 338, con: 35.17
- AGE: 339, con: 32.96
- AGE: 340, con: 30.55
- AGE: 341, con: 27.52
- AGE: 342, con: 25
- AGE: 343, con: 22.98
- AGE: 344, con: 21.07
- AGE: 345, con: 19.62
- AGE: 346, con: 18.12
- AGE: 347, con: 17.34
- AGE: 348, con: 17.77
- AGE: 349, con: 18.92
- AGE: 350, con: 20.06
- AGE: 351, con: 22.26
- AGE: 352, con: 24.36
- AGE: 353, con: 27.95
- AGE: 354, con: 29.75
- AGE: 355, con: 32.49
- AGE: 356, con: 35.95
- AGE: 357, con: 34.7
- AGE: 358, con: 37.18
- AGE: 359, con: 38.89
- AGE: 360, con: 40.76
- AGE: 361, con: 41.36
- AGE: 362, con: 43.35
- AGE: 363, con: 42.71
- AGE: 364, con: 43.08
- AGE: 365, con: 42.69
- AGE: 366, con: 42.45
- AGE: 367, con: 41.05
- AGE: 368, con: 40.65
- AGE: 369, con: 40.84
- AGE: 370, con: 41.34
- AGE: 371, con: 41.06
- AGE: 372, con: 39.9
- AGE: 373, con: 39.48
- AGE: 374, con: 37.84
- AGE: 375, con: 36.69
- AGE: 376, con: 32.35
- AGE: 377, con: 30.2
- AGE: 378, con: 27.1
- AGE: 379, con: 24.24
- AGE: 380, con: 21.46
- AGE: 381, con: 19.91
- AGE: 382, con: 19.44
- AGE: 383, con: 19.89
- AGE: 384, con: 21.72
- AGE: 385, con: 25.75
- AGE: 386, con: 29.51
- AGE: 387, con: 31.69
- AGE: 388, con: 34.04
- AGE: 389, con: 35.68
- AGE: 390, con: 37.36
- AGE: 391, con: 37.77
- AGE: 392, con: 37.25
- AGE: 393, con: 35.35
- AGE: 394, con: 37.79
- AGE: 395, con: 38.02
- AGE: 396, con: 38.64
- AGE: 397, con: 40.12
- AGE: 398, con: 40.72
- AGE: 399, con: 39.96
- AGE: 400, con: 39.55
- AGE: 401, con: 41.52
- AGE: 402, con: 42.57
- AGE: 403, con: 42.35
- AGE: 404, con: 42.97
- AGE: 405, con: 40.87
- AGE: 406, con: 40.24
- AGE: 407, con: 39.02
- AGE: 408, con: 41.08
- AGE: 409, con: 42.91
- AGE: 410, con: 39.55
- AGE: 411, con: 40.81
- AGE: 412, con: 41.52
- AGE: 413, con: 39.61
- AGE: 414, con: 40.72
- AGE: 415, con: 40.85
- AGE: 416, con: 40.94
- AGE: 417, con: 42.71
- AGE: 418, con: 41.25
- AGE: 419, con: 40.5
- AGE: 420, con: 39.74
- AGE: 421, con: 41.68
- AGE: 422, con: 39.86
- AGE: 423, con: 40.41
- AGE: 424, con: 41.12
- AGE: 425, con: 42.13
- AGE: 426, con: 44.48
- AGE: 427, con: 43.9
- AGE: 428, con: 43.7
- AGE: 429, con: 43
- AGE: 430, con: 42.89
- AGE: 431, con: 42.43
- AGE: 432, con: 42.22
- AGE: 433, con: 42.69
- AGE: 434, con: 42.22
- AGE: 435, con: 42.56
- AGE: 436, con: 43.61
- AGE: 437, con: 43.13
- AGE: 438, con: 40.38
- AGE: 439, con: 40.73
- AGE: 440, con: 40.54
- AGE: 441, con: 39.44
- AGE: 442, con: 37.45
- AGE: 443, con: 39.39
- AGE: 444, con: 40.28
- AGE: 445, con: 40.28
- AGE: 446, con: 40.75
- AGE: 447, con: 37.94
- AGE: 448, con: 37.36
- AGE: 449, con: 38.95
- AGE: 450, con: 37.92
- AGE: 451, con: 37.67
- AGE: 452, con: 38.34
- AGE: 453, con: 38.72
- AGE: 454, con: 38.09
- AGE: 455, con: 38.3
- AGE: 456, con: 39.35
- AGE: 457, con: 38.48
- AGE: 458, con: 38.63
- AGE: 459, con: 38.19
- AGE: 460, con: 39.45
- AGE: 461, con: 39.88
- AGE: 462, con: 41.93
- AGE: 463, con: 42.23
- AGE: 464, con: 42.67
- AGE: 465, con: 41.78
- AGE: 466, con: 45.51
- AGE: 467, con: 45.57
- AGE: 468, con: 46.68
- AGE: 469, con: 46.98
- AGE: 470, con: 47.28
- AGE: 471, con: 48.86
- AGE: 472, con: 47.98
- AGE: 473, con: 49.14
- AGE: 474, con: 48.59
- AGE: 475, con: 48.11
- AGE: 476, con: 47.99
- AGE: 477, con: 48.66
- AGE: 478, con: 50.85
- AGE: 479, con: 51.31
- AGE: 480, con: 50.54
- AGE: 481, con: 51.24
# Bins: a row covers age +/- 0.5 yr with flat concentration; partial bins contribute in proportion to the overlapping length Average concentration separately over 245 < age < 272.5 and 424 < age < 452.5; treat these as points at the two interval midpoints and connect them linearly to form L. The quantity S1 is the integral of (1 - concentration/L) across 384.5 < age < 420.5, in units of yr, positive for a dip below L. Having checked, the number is 5.4 yr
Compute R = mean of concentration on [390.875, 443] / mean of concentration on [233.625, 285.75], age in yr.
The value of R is 0.65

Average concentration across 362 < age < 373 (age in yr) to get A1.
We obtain 41.6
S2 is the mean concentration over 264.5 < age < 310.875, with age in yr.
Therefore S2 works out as 59.4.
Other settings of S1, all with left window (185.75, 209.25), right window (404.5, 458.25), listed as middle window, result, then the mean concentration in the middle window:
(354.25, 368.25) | 2.66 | 39.6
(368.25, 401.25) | 8.82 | 33.8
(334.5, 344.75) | 4.04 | 31.3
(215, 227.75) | 0.39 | 63.5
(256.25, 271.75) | -1.61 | 66.8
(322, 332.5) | 0.78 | 49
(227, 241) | 1.18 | 58.6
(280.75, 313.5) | -0.30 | 57.1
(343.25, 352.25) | 5.45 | 19.9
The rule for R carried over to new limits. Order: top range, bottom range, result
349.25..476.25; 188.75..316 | 0.62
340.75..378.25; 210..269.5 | 0.51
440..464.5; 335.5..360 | 1.40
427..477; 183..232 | 0.64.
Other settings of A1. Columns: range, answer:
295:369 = 42.7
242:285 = 64.3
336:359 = 27.4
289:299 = 58.2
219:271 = 62.9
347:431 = 36.5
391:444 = 40.9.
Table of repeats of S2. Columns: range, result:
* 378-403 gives 33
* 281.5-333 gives 54.7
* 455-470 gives 42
